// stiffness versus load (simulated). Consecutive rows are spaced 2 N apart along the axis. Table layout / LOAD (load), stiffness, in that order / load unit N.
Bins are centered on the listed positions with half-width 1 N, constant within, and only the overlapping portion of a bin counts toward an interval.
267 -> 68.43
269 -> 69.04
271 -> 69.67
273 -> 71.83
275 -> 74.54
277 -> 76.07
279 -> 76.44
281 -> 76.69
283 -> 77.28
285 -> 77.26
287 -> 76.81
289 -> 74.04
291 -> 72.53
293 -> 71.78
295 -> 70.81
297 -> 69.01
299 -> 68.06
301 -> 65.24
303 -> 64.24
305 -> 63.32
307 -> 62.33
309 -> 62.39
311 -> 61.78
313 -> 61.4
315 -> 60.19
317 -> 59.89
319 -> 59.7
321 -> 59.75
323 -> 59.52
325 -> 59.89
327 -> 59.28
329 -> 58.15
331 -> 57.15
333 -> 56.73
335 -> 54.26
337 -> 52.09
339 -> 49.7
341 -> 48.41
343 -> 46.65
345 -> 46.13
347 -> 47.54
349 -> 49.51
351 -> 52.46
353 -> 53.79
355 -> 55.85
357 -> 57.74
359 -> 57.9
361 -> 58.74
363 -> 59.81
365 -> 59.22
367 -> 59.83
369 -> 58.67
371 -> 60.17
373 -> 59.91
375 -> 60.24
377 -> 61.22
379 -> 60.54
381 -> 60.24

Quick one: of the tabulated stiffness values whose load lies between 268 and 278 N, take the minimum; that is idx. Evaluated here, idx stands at 69.04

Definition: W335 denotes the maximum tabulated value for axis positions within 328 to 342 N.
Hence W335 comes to 58.15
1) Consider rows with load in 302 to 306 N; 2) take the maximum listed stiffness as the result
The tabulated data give 64.24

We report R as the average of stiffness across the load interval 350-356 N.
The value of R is 54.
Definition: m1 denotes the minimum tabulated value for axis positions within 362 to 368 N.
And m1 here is 59.22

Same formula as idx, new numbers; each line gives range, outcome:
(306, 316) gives 60.19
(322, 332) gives 57.15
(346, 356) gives 47.54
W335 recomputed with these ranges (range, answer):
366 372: 60.17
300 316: 65.24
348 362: 58.74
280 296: 77.28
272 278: 76.07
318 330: 59.89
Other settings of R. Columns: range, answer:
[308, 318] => 61.1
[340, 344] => 47.5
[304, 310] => 62.7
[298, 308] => 64.6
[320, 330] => 59.3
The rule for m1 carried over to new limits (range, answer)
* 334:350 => 46.13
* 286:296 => 70.81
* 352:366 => 53.79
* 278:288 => 76.44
